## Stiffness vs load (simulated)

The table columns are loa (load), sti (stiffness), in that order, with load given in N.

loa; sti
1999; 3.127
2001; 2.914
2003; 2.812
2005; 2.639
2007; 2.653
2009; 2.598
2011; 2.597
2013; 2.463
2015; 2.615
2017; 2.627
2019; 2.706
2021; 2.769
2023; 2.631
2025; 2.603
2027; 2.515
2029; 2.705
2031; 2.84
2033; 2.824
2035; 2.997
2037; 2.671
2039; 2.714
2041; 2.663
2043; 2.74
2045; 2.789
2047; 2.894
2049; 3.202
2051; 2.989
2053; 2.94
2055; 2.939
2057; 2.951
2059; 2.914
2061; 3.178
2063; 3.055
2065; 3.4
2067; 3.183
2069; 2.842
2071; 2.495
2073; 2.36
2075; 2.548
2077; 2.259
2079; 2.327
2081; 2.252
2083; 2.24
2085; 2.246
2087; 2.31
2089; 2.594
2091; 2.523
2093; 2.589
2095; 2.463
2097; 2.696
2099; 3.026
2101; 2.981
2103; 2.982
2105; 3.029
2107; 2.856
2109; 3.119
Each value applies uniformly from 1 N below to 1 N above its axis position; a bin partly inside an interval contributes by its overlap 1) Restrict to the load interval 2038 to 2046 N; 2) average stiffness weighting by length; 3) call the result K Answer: 2.73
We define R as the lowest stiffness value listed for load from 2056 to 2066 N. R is 2.914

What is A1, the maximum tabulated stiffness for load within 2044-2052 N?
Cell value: 3.202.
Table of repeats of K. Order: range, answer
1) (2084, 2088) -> 2.28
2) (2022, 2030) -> 2.61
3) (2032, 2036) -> 2.91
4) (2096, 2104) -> 2.92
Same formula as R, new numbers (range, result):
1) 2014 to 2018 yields 2.615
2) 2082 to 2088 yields 2.24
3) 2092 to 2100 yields 2.463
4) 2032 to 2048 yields 2.663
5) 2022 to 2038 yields 2.515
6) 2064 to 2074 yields 2.36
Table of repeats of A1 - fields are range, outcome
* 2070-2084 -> 2.548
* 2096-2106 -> 3.029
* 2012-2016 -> 2.615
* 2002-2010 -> 2.812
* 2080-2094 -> 2.594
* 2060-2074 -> 3.4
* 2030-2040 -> 2.997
